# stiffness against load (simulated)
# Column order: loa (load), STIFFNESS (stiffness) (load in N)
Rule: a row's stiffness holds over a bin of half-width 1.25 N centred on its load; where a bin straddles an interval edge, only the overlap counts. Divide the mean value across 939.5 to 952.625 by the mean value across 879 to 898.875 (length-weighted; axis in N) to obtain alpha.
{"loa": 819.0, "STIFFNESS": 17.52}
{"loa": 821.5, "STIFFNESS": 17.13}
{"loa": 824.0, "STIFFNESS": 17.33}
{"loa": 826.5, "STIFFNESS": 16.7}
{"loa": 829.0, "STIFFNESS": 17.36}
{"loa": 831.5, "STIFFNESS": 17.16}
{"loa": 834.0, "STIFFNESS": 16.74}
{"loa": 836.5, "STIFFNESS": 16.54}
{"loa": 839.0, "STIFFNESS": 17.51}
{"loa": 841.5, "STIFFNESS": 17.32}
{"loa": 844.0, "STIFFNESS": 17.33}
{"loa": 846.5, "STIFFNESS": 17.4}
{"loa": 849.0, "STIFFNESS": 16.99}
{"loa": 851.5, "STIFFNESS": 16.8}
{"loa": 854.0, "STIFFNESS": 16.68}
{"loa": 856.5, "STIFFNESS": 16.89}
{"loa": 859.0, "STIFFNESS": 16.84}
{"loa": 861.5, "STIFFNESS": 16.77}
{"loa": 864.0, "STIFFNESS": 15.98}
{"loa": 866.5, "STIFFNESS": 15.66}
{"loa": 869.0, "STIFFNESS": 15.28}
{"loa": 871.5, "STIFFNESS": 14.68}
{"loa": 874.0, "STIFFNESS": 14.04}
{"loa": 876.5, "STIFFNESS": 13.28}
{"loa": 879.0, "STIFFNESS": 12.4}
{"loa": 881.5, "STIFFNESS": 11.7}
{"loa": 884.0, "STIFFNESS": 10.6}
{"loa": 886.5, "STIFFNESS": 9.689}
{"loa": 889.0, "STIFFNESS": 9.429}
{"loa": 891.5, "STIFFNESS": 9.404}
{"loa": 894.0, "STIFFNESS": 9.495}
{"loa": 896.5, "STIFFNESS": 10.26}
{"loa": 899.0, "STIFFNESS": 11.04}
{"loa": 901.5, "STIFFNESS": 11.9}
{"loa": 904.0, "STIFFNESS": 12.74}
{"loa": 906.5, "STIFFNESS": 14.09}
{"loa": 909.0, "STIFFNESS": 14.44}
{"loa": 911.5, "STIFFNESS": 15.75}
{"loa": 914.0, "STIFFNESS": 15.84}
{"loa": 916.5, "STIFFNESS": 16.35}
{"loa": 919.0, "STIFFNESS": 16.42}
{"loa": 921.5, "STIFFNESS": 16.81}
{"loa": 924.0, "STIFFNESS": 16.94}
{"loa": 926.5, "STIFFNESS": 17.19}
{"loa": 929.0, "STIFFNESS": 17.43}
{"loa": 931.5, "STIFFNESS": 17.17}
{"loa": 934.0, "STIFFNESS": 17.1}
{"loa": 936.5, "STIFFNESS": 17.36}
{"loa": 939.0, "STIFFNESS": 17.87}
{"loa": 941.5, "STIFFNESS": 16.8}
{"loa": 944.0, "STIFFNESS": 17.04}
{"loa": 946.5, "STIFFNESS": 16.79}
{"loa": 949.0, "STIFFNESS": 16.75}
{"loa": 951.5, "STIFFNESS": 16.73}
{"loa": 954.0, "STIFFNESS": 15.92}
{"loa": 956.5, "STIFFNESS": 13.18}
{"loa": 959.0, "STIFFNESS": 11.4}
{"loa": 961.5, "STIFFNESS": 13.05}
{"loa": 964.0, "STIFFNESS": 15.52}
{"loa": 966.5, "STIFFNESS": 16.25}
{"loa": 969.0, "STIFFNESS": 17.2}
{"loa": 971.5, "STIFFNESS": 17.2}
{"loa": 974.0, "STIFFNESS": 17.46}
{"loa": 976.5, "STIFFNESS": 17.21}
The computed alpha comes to 1.64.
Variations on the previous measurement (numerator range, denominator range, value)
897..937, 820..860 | 0.90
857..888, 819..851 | 0.81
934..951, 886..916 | 1.40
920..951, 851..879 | 1.10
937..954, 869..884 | 1.29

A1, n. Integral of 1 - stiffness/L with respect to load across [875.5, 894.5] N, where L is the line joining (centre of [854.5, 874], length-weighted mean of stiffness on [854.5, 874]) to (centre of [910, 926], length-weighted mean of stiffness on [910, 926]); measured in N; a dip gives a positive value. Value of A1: 6.28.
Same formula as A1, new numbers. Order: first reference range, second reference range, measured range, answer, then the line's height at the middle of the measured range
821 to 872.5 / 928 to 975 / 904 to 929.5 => 0.7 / 16.4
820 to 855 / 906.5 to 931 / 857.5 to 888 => 5.2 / 16.7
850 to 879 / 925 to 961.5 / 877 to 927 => 8.9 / 15.9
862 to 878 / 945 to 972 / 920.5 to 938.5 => -2.3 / 15.2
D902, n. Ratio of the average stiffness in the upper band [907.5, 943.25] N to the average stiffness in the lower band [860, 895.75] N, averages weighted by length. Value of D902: 1.31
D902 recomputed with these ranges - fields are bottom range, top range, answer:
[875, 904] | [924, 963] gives 1.47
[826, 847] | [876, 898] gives 0.62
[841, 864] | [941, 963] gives 0.90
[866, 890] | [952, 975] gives 1.21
